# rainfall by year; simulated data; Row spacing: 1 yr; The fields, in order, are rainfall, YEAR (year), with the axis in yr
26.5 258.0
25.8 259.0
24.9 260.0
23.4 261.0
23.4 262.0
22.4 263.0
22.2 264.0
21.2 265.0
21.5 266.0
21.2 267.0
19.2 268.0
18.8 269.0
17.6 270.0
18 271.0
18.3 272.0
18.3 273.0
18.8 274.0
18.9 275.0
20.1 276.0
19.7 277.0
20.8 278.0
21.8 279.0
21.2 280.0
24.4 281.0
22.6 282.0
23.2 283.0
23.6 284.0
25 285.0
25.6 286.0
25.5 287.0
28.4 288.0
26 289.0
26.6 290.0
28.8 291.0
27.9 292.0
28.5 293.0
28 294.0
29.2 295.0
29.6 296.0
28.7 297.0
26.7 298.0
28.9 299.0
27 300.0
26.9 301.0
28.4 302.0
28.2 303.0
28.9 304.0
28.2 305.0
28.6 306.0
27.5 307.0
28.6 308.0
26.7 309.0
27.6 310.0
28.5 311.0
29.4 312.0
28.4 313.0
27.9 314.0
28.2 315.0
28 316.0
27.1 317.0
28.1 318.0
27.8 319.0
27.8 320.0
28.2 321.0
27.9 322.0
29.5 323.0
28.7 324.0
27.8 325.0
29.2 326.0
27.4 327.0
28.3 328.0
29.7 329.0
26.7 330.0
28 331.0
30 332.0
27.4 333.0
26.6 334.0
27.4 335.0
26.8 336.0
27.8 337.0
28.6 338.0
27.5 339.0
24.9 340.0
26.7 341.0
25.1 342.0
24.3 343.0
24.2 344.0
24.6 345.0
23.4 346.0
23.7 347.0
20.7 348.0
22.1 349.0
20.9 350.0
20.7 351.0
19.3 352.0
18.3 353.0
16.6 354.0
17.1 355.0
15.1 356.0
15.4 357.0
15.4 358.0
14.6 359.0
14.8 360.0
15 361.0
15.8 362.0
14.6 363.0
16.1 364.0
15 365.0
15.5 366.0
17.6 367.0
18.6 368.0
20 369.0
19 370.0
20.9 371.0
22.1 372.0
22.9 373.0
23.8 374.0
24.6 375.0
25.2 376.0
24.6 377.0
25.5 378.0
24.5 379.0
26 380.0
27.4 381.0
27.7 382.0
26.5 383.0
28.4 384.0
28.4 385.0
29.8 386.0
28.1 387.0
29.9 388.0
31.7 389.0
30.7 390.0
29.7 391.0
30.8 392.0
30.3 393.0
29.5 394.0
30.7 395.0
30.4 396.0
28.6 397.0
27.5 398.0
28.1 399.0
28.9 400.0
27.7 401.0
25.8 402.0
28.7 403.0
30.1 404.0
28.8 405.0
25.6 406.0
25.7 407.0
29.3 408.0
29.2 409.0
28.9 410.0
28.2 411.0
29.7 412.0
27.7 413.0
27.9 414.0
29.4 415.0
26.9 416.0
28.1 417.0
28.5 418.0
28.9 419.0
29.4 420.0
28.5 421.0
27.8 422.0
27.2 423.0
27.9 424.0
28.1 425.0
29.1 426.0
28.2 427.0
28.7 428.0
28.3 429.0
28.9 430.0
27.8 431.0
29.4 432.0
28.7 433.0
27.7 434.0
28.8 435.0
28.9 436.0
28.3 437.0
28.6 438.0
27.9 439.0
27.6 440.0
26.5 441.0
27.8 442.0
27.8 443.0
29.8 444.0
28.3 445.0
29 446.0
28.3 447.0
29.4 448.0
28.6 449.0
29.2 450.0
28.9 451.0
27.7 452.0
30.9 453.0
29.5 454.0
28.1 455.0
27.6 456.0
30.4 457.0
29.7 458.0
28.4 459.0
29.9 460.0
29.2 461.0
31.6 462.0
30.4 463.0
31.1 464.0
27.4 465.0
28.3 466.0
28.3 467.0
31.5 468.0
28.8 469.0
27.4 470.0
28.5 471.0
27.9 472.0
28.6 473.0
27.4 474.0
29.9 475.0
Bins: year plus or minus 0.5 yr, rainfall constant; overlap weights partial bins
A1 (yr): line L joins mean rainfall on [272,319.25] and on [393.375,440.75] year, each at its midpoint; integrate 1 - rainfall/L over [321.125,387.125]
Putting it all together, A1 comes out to 9.3 yr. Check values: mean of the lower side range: 26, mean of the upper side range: 28.4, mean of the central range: 23.3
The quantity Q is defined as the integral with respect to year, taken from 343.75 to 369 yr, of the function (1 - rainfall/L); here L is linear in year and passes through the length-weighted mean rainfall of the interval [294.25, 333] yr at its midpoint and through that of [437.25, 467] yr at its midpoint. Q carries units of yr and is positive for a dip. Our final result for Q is 9.1 yr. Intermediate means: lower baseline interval 28.2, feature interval 18.2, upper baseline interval 28.9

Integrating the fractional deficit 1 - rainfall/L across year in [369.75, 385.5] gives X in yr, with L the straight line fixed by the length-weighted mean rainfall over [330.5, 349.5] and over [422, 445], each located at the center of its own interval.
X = 1.1 yr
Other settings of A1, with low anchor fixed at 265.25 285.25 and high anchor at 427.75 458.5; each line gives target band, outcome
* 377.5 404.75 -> -2.54 yr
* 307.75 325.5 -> -4.36 yr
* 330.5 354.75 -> -0.57 yr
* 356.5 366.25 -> 3.75 yr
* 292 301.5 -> -2.87 yr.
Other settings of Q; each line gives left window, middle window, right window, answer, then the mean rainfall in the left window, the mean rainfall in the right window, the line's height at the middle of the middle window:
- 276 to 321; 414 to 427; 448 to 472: 0.13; 26.7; 29.2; 28.6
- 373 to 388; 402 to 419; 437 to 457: -0.52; 26.5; 28.5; 27.4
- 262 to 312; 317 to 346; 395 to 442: -1.68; 24.6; 28.3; 25.8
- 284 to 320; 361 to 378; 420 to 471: 5.07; 27.8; 28.7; 28.2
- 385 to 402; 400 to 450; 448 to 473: 1.63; 29.4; 29.1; 29.3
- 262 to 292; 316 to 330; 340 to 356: -4.04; 22.2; 21.7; 21.9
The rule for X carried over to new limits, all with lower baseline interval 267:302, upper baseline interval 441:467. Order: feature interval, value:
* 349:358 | 2.8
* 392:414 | -0.9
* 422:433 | 0.0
